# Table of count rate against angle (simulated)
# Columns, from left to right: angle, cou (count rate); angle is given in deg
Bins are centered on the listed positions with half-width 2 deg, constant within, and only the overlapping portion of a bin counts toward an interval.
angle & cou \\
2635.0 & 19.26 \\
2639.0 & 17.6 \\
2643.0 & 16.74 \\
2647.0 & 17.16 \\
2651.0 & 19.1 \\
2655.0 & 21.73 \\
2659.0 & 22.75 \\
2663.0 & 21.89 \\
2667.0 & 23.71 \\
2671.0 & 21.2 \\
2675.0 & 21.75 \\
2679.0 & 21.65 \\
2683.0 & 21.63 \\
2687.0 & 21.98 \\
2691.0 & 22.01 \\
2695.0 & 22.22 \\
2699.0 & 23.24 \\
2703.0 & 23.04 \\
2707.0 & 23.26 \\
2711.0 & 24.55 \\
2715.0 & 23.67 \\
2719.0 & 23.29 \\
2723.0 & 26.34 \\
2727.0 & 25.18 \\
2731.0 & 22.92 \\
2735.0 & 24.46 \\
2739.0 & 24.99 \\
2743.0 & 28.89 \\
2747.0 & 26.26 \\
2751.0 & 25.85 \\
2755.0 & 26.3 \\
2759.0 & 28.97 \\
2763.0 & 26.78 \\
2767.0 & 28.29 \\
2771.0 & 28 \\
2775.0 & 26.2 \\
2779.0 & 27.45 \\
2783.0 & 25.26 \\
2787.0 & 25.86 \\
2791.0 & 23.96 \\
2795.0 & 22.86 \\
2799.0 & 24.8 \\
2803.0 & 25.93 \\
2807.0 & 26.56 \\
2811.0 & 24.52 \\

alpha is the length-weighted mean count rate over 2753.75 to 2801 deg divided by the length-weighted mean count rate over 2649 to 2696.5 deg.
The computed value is 1.20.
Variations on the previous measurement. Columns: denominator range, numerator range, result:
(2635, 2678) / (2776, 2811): 1.24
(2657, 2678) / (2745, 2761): 1.21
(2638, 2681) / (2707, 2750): 1.22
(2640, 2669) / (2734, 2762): 1.31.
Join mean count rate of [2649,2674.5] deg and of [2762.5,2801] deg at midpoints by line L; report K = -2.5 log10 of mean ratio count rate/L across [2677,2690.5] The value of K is 0.04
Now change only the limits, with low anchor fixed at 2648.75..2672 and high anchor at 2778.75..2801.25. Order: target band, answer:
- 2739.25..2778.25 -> -0.13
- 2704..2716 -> -0.04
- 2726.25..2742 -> -0.05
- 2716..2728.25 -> -0.07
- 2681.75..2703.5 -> 0.01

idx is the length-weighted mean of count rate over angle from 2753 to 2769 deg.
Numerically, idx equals 27.6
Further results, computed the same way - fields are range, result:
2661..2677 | 22.1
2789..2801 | 23.9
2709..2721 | 23.8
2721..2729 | 25.8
